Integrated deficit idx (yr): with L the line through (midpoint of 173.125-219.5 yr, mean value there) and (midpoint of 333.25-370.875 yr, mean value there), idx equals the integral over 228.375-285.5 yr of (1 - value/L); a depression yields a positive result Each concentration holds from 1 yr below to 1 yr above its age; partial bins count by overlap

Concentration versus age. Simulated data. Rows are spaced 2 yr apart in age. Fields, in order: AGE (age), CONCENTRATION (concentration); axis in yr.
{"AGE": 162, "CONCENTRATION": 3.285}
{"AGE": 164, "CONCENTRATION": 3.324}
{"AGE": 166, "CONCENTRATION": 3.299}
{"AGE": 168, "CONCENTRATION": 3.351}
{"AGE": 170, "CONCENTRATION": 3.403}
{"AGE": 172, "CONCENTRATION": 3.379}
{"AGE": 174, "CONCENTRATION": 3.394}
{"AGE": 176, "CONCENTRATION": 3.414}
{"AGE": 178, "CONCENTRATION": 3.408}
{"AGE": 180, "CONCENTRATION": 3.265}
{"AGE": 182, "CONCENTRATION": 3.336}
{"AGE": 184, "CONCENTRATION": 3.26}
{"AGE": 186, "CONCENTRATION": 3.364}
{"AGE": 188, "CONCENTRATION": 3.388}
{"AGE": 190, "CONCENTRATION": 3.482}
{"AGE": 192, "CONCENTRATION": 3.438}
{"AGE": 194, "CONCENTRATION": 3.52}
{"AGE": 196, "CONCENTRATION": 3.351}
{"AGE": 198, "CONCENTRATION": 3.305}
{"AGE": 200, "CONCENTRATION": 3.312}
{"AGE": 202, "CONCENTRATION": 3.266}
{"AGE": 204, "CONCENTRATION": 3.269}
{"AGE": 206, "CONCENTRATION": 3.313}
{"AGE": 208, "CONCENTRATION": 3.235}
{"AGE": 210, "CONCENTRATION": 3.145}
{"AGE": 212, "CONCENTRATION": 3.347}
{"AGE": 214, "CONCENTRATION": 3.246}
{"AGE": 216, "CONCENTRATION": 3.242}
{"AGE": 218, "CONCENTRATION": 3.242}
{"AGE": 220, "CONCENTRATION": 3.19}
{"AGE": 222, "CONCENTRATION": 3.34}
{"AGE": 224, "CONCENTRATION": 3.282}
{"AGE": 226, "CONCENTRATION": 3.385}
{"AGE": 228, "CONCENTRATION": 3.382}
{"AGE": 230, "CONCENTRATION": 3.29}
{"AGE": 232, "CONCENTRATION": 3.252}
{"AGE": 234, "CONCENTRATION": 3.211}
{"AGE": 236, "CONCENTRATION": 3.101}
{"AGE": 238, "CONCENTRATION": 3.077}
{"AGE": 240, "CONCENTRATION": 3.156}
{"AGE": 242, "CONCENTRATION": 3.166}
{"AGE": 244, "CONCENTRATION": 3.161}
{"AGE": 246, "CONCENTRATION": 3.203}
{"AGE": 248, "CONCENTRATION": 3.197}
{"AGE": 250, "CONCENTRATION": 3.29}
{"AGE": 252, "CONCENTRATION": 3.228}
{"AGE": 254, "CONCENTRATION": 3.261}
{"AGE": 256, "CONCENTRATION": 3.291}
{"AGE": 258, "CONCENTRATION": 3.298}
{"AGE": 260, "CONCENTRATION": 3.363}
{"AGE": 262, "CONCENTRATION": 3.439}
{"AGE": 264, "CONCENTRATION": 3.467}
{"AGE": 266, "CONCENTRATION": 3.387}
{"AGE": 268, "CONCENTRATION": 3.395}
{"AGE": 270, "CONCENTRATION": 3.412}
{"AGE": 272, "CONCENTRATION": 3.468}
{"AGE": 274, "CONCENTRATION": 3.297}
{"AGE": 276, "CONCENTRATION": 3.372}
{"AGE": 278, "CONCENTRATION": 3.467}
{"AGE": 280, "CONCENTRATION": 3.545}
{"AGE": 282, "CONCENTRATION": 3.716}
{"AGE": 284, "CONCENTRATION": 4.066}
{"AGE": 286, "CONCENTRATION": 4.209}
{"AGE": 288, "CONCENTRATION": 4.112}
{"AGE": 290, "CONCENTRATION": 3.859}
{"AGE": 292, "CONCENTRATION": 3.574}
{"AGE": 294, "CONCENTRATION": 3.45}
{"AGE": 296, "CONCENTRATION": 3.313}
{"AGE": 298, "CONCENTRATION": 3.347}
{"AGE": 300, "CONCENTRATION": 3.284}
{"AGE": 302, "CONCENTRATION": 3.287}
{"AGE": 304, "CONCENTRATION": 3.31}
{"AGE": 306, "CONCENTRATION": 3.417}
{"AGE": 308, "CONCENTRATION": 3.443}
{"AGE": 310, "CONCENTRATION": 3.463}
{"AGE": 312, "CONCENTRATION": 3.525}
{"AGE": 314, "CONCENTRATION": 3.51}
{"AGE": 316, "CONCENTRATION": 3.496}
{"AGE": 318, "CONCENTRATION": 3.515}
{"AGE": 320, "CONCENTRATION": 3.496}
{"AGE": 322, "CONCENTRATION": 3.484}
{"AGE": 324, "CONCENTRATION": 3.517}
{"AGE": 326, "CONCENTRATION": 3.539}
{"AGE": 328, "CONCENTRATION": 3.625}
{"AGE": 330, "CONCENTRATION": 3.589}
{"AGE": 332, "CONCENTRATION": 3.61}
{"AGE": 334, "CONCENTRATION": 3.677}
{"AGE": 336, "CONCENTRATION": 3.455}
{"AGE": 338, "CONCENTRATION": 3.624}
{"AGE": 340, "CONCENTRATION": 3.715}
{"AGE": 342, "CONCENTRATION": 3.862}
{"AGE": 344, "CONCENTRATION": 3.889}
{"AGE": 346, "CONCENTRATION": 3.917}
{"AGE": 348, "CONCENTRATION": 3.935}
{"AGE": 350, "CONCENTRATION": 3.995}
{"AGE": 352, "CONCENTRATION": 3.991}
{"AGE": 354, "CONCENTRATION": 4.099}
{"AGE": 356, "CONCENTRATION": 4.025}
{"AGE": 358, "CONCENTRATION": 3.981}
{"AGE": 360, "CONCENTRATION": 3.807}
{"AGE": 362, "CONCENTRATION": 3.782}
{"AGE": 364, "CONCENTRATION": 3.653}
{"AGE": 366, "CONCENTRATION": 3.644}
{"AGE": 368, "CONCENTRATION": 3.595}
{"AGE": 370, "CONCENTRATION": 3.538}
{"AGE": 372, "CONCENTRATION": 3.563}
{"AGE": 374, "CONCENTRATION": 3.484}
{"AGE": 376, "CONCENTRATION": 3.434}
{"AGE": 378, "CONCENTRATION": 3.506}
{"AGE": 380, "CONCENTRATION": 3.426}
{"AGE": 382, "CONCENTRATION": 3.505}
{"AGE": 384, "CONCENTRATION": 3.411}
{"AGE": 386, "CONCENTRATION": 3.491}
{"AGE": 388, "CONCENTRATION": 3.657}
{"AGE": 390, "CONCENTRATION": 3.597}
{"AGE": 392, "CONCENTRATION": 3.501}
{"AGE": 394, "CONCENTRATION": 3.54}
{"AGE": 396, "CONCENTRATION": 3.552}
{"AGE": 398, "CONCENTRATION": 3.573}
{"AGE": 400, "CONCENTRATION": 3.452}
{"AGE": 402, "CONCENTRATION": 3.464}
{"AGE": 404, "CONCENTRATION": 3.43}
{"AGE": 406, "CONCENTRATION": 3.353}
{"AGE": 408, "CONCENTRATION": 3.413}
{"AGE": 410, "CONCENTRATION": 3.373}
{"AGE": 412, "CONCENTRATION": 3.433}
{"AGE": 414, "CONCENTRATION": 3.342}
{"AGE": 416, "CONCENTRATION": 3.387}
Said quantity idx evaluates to 2.6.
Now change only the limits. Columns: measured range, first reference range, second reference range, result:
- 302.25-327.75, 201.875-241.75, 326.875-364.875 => 1.3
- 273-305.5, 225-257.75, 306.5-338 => -1.6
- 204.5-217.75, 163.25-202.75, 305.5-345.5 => 0.6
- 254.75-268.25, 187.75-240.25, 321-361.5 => 0.4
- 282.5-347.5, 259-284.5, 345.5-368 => 1.4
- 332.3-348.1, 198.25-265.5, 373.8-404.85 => -1.5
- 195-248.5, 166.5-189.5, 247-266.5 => 1.5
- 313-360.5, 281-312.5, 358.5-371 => -1.0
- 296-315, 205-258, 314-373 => 0.8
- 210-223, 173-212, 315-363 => 0.6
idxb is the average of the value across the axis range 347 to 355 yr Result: 4.01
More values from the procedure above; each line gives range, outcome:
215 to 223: 3.25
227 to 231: 3.34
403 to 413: 3.4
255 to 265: 3.37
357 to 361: 3.89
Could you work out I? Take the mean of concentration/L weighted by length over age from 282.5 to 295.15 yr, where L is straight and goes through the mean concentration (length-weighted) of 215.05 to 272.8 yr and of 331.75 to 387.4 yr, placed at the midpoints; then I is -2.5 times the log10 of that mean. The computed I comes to -0.13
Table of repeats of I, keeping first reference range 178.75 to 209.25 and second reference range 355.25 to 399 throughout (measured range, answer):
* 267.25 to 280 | 0.013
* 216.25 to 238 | 0.042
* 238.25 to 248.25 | 0.080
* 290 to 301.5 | 0.017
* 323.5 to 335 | -0.019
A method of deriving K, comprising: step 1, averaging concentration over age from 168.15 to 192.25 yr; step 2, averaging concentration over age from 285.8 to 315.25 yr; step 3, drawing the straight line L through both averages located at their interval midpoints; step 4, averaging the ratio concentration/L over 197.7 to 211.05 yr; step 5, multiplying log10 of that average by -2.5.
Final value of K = 0.05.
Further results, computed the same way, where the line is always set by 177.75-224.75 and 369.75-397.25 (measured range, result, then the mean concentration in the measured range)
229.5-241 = 0.06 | 3.18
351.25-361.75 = -0.14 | 3.97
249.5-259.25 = 0.03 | 3.28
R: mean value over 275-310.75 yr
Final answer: 3.57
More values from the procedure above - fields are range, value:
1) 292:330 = 3.45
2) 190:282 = 3.31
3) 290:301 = 3.44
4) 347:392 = 3.68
